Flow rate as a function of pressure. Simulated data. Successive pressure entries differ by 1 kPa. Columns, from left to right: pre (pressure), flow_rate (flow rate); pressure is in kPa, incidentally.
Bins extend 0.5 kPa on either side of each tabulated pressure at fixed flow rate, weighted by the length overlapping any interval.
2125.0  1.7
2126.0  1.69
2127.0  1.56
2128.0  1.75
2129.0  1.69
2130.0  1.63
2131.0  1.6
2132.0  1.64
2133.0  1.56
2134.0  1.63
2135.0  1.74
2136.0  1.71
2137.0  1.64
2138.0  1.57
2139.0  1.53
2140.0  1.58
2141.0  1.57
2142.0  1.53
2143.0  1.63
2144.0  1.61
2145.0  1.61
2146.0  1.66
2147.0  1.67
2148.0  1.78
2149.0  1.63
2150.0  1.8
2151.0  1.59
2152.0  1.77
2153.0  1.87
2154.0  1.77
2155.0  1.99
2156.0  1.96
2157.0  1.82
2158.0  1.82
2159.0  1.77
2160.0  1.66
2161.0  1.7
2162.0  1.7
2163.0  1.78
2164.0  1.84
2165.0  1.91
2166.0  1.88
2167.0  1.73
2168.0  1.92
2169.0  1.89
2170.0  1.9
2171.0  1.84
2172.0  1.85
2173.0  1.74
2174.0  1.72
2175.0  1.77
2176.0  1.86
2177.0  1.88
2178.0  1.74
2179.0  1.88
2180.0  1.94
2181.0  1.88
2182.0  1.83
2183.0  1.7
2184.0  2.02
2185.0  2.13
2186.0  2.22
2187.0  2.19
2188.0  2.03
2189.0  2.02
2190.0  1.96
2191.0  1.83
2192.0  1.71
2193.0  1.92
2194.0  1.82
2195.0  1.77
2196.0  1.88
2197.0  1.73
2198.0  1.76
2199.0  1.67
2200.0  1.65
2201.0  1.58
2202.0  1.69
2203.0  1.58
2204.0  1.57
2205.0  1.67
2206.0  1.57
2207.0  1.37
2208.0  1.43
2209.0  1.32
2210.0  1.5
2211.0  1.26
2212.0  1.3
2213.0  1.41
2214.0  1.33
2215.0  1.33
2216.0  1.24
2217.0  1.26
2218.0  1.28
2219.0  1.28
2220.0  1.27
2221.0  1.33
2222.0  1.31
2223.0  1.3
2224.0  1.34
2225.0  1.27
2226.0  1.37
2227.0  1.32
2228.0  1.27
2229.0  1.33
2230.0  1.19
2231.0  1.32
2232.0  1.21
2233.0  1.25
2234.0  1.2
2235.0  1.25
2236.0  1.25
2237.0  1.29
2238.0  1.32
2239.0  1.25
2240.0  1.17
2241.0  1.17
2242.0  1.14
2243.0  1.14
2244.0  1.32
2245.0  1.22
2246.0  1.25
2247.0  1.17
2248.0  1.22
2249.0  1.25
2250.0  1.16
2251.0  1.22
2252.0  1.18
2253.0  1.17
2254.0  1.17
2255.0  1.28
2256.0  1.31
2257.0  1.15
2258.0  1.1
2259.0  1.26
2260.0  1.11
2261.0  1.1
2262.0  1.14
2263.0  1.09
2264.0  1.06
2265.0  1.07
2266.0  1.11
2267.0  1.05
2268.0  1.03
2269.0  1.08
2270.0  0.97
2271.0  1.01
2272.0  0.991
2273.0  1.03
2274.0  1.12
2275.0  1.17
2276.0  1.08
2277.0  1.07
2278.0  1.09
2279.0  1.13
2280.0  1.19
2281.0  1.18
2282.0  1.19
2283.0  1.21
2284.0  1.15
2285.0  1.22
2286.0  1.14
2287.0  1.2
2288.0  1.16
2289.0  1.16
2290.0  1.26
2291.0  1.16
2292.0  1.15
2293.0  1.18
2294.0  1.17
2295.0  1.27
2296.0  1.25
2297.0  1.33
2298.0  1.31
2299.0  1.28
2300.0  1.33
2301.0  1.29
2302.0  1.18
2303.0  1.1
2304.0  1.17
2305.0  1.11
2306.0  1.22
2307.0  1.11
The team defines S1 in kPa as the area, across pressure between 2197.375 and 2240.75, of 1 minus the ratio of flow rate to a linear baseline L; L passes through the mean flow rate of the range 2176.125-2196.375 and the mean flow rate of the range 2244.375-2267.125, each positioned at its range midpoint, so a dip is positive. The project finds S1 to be 5.4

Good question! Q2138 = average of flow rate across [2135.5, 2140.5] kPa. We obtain 1.61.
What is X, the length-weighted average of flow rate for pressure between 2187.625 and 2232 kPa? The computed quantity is 1.5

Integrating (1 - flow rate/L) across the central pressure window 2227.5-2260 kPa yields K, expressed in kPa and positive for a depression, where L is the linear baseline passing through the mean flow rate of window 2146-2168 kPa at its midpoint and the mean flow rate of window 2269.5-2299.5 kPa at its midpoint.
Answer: 3.26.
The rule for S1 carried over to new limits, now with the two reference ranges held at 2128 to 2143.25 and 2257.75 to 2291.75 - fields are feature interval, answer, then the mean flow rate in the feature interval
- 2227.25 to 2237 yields 0.14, 1.26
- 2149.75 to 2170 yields -3.67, 1.81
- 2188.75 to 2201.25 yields -3.41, 1.79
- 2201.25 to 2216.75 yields -0.91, 1.44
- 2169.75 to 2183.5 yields -3.26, 1.82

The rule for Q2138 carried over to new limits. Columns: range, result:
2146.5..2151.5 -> 1.69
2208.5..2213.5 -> 1.36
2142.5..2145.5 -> 1.62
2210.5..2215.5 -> 1.33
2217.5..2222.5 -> 1.29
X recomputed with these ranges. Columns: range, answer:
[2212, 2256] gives 1.26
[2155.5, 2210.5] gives 1.79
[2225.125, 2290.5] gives 1.18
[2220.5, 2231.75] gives 1.3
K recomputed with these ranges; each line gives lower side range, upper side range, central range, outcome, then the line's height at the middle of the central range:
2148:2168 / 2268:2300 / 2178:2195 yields -2.92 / 1.65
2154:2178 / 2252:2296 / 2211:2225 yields 1.77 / 1.49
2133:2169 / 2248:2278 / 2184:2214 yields -4.79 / 1.47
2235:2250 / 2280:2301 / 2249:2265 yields 0.73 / 1.22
